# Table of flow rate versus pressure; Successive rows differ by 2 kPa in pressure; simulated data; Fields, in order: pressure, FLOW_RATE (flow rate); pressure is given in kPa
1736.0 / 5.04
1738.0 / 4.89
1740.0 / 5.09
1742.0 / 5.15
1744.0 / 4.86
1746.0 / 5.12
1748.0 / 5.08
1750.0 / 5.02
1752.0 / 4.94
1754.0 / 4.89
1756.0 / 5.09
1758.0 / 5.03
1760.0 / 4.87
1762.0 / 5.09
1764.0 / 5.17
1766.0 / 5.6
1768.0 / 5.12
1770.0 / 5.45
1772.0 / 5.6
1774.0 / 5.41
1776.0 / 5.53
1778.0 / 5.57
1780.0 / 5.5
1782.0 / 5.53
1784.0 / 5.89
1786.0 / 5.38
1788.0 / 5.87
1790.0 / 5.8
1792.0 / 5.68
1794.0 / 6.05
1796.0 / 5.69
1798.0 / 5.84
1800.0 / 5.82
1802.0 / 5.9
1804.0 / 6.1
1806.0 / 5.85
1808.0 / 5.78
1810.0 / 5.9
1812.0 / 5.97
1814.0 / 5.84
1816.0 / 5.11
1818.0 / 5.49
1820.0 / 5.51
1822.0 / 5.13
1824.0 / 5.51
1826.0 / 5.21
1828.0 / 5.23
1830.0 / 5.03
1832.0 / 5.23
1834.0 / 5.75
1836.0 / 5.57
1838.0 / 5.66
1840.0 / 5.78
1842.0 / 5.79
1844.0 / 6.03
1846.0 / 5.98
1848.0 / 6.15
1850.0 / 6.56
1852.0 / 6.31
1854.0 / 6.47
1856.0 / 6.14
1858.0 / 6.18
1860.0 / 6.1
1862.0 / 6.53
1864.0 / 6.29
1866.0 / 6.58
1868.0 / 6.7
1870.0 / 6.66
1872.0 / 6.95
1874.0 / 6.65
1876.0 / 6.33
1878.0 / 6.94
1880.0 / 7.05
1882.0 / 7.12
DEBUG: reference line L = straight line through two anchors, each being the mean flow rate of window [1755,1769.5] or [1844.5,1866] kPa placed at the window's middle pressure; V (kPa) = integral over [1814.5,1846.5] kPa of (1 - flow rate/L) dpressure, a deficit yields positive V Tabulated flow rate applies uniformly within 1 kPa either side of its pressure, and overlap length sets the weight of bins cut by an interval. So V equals 2.6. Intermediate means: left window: 5.15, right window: 6.28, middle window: 5.5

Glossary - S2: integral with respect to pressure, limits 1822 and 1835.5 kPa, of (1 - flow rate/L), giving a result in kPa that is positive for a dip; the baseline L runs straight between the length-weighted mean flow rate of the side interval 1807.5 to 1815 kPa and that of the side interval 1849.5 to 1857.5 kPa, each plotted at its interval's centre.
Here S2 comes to 1.7 kPa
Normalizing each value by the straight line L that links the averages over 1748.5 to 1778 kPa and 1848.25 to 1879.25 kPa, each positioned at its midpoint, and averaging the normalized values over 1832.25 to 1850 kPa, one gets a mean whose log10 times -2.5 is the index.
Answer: 0.06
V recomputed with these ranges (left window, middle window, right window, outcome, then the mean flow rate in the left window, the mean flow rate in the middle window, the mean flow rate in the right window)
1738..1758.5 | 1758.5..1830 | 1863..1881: 0.87 kPa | 5.02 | 5.56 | 6.68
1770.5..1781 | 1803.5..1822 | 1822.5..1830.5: -1.25 kPa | 5.52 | 5.69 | 5.25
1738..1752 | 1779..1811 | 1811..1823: -2.52 kPa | 5.03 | 5.79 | 5.51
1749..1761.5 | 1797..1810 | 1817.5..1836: -1.62 kPa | 4.98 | 5.88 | 5.35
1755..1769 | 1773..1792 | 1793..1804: -0.19 kPa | 5.14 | 5.61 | 5.88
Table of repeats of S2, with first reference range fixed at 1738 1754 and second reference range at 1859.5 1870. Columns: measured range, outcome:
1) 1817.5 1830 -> 1.4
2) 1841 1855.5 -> 0.2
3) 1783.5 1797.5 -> -0.5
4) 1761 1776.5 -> -0.2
